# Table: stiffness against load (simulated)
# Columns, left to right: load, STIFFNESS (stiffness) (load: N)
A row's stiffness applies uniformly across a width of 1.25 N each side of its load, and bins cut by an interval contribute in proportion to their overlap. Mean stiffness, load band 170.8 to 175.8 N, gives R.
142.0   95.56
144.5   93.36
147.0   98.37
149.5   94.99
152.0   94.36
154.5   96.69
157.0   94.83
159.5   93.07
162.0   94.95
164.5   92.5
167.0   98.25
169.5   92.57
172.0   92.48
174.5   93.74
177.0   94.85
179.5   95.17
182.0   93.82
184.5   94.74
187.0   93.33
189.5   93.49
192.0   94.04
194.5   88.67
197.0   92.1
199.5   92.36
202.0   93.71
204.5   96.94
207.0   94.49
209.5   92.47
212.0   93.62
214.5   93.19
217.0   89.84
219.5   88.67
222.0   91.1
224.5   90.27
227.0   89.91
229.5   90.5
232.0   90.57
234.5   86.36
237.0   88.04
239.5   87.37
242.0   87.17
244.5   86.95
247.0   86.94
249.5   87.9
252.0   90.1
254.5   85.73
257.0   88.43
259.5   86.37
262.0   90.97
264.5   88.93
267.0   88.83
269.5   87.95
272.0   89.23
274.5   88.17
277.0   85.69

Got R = 93.1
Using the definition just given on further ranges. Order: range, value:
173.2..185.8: 94.5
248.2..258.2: 88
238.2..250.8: 87.3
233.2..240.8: 87.3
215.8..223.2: 89.9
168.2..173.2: 92.6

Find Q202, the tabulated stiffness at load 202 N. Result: 93.71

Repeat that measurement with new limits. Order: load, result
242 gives 87.17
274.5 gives 88.17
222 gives 91.1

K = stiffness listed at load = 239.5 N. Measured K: 87.37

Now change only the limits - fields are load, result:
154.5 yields 96.69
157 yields 94.83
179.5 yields 95.17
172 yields 92.48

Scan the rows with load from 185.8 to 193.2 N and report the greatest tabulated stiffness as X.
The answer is 94.04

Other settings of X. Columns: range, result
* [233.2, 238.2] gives 88.04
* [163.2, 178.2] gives 98.25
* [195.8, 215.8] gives 96.94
